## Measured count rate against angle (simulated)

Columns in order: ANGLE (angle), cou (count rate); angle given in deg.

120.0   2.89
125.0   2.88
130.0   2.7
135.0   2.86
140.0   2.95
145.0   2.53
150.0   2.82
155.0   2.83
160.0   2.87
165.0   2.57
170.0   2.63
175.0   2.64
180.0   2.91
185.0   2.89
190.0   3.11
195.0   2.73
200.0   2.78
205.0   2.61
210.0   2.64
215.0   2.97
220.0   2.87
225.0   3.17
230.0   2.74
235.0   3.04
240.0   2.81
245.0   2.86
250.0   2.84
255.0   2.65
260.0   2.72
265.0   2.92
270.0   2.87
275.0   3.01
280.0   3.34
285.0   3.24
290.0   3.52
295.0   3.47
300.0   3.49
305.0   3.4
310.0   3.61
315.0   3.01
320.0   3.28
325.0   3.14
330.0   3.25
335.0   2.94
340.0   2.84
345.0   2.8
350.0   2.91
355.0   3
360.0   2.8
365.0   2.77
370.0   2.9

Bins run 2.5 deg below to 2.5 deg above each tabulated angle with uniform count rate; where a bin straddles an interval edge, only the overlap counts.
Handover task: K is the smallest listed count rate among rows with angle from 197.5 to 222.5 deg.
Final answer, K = 2.61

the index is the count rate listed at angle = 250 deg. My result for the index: 2.84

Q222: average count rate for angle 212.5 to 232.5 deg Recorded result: 2.94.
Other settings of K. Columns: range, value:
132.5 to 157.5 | 2.53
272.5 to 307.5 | 3.01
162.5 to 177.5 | 2.57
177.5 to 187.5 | 2.89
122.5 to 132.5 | 2.7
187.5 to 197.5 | 2.73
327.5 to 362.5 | 2.8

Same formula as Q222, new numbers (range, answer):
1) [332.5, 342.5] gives 2.89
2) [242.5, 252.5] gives 2.85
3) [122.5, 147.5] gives 2.78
